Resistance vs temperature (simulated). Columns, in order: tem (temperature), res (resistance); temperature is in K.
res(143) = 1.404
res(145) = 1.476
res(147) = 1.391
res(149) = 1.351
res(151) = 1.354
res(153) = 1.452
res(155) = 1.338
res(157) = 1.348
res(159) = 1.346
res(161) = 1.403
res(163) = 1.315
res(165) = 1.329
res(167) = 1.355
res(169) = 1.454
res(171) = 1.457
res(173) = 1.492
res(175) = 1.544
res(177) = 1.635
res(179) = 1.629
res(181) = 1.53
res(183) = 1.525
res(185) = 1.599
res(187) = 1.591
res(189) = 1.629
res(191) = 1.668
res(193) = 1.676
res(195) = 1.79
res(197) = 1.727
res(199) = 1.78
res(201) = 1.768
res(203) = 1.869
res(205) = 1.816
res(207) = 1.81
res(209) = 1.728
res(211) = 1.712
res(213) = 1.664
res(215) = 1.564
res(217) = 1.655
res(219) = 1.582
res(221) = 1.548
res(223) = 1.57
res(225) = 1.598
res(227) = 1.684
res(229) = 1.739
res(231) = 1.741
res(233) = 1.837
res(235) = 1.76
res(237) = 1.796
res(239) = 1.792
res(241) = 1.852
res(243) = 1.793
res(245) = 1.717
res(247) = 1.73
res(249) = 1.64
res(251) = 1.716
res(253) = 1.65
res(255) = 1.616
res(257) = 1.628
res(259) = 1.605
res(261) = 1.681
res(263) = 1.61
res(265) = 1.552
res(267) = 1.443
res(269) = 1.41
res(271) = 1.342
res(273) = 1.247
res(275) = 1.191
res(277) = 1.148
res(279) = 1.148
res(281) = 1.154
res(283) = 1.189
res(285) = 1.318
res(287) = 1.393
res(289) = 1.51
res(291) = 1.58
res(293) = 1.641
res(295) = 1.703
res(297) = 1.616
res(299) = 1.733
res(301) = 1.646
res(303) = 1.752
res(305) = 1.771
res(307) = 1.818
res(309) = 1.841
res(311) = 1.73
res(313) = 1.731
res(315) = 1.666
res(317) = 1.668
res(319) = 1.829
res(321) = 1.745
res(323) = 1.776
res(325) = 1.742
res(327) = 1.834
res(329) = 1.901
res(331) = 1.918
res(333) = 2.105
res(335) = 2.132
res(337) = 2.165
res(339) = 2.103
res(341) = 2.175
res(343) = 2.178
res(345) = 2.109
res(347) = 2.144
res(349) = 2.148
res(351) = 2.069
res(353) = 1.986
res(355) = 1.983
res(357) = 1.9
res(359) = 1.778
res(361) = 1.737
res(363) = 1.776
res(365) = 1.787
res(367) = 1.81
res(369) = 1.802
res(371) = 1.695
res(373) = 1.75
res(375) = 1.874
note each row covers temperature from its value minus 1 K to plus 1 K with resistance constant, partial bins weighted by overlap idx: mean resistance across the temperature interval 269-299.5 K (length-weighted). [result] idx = 1.39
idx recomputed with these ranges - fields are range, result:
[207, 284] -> 1.58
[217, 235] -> 1.67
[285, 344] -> 1.8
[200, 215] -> 1.75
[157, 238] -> 1.62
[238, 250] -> 1.75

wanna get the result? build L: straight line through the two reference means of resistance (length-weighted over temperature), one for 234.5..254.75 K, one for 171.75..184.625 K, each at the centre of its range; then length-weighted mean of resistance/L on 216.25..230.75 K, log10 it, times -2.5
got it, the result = 0.034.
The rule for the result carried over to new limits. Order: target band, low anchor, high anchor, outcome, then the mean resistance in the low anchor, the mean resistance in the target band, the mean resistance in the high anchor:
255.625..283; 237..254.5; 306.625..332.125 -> 0.25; 1.74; 1.39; 1.79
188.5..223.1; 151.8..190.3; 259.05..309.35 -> -0.15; 1.47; 1.7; 1.5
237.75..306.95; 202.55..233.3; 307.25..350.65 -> 0.17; 1.69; 1.55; 1.94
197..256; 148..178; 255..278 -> -0.19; 1.41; 1.71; 1.45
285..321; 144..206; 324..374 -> 0.10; 1.54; 1.68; 1.95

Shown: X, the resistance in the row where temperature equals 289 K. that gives 1.51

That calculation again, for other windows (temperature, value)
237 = 1.796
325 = 1.742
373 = 1.75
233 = 1.837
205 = 1.816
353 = 1.986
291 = 1.58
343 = 2.178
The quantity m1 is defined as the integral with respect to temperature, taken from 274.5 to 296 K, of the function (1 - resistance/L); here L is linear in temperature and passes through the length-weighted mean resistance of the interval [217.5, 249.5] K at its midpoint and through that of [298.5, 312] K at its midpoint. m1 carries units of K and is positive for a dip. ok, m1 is 4.7 K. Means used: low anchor 1.71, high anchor 1.76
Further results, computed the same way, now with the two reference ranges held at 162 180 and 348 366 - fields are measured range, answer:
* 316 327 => 0.4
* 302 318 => 0.4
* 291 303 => 0.7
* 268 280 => 3.2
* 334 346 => -1.8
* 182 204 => -2.5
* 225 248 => -1.9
